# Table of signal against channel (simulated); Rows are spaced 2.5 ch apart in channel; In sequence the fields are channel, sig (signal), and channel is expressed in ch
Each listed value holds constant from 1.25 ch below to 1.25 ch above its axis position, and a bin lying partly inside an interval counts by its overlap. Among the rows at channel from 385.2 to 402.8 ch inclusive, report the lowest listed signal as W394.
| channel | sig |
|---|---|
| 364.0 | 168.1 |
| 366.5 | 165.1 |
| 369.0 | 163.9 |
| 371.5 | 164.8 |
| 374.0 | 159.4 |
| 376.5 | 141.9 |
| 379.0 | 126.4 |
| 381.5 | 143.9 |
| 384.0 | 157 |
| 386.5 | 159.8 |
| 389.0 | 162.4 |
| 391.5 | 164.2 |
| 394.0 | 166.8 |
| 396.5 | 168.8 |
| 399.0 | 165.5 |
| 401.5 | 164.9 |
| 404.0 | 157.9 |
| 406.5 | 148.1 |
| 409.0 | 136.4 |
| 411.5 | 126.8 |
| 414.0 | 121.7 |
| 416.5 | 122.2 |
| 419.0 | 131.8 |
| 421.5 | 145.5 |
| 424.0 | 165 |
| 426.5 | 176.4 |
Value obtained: 159.8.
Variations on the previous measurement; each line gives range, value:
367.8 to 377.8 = 141.9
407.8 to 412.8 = 126.8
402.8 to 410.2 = 136.4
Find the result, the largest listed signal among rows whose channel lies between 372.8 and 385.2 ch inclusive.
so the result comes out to 159.4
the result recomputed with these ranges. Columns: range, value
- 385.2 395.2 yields 166.8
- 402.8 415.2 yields 157.9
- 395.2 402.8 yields 168.8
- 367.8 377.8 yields 164.8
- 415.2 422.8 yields 145.5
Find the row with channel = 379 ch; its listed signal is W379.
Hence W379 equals 126.4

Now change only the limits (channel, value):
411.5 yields 126.8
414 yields 121.7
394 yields 166.8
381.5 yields 143.9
